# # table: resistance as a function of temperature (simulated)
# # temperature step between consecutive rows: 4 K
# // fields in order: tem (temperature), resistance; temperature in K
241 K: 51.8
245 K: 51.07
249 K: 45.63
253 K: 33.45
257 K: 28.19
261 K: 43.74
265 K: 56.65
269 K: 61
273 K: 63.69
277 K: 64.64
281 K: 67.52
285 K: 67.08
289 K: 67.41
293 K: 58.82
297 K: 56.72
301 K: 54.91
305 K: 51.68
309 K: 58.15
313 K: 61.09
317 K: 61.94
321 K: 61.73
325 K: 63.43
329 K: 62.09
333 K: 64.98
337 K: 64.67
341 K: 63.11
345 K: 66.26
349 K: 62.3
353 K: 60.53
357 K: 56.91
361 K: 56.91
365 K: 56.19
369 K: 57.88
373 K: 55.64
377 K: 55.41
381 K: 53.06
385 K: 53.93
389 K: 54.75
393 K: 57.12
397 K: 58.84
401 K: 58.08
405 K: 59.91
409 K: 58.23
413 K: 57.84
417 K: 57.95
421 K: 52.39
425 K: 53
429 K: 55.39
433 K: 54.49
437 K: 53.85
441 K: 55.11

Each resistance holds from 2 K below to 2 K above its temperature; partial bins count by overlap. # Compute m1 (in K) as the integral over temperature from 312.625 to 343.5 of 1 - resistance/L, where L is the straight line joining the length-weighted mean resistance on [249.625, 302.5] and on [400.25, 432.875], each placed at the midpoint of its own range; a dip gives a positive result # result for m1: -4.00 K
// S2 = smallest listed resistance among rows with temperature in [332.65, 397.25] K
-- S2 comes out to 53.06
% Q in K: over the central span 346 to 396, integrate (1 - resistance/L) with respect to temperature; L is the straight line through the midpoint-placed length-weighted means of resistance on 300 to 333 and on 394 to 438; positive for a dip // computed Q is 0.9 K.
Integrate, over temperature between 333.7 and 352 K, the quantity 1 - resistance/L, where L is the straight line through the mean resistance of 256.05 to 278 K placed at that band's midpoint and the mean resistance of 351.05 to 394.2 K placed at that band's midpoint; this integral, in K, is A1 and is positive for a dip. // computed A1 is -2.8 K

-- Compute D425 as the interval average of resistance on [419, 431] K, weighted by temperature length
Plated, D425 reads 53.6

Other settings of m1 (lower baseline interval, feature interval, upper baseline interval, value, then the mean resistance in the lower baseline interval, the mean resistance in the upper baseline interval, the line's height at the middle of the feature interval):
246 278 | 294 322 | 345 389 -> -2.8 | 49.2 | 57.2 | 52.7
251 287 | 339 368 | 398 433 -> -2.5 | 54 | 56.5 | 55.5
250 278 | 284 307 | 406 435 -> -3.8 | 49.5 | 55.8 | 50.8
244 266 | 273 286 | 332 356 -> -4.9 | 42.1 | 63.3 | 48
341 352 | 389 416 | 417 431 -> -0.6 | 63.7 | 54.2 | 56.9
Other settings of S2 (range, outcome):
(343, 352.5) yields 62.3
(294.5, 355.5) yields 51.68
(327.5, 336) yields 62.09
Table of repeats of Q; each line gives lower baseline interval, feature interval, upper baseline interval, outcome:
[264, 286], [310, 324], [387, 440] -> -0.03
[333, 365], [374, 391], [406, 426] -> 1.29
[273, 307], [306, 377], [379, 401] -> -2.55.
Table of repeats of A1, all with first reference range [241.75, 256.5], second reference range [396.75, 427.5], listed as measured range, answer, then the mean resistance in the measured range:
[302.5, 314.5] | -2.24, 56.7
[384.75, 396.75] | -0.21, 56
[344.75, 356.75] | -2.37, 61.7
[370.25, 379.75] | -0.33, 55.5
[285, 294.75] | -3.79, 64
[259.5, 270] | -2.30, 53.6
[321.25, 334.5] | -3.68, 63.2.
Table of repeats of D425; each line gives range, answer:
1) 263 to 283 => 62.7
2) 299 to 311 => 54.9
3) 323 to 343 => 63.7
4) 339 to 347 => 64.7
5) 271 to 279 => 64.2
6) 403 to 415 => 58.7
